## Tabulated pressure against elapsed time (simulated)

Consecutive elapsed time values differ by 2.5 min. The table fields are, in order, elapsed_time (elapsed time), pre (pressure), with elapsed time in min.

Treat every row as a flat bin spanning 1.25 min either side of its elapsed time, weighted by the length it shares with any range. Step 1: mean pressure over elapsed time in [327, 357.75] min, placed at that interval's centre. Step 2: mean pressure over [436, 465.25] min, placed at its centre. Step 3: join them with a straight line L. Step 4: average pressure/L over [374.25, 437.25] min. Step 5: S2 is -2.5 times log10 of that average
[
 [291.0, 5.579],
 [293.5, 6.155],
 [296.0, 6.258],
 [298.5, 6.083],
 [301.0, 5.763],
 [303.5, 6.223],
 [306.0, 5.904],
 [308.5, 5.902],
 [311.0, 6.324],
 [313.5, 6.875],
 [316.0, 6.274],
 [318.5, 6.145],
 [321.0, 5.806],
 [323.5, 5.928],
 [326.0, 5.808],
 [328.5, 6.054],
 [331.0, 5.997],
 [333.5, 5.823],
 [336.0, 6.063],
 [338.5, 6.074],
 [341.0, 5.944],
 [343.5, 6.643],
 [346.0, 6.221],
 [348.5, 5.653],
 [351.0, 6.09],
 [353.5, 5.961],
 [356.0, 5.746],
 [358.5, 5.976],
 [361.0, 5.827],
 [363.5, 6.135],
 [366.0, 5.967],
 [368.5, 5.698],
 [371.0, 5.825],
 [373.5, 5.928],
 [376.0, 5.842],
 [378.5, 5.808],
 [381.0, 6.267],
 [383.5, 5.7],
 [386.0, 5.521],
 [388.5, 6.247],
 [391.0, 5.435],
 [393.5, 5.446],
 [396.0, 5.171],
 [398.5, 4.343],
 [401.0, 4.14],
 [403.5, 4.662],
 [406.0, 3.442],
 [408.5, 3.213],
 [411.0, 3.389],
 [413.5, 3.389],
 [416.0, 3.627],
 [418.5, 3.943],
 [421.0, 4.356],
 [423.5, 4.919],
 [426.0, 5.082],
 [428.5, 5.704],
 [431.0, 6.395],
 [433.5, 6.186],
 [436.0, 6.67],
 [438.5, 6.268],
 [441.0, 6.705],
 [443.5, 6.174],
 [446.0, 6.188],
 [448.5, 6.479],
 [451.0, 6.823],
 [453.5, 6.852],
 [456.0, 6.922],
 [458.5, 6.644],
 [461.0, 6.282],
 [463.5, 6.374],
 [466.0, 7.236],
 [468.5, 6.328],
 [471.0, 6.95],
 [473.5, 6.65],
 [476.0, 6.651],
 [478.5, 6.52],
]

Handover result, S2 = 0.25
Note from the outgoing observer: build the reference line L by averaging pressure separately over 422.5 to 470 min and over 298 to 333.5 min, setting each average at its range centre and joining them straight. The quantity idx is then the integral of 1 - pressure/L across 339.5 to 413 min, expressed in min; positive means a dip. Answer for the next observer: 8.91 min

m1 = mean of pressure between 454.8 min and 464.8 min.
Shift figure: 6.56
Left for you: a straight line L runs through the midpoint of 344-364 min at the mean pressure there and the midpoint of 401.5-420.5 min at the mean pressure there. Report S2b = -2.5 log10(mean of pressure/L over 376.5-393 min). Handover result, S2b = -0.22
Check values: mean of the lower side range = 5.97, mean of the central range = 5.81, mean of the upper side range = 3.71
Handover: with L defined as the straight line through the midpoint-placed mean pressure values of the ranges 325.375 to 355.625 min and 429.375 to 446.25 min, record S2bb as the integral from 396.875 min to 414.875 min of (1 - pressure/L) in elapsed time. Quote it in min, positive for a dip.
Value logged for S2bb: 7.0 min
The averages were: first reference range 6.02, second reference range 6.37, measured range 3.82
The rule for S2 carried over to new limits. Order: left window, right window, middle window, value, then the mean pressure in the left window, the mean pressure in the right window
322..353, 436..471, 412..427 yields 0.46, 6.02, 6.58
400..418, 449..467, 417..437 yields -0.11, 3.7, 6.72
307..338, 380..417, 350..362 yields -0.09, 6.08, 4.66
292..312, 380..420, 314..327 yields -0.05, 6.07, 4.61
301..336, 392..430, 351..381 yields -0.14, 6.07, 4.34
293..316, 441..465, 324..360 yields 0.05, 6.17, 6.54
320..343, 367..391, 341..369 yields -0.02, 5.97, 5.85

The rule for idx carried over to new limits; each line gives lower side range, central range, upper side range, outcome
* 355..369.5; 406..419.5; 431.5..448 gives 5.9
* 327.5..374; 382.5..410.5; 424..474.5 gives 6.2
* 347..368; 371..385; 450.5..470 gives 0.4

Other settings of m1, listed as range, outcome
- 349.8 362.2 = 5.92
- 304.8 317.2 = 6.26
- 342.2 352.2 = 6.15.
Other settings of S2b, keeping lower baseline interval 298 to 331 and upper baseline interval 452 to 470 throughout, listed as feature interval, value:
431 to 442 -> 0.021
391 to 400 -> 0.263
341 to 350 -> 0.012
